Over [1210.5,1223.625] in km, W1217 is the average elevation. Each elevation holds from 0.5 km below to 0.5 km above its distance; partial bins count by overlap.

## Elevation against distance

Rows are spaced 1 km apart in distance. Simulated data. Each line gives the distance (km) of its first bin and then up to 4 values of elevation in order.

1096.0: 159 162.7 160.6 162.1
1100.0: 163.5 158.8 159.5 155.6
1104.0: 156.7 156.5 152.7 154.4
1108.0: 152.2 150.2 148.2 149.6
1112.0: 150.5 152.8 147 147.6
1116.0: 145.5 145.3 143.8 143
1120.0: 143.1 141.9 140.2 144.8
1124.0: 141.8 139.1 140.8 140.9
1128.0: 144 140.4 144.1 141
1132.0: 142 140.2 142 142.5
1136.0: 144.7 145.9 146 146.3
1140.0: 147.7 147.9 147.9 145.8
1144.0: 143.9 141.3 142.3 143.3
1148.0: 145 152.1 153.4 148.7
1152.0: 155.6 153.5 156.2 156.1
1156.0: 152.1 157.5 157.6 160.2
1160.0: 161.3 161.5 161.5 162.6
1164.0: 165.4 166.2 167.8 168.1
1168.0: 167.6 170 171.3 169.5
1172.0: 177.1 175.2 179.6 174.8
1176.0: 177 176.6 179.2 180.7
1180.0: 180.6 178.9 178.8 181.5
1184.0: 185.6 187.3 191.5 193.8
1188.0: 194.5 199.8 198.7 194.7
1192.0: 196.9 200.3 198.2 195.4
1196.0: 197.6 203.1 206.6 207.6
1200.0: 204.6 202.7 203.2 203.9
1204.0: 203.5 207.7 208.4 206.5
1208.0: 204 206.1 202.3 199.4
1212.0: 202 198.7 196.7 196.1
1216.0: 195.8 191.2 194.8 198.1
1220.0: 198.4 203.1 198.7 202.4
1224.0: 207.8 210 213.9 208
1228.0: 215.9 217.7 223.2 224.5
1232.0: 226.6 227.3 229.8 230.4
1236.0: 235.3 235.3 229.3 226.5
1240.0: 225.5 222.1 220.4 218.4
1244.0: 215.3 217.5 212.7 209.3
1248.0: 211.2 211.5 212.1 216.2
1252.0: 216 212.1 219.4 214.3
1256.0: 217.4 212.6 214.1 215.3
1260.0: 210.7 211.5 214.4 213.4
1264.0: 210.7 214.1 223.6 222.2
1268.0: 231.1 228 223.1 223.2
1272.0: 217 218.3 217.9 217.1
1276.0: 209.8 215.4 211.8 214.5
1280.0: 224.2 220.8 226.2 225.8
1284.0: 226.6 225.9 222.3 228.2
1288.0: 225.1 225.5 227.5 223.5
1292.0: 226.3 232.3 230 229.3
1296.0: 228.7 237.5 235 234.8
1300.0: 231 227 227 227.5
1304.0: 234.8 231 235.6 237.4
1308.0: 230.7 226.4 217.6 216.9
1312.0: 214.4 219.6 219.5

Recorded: 198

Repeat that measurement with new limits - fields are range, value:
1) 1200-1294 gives 215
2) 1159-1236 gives 194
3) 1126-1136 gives 142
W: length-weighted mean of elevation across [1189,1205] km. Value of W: 201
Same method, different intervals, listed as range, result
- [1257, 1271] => 218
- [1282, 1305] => 229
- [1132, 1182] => 159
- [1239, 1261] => 216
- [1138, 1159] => 150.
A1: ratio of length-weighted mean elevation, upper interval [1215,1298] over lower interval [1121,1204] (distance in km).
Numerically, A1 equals 1.3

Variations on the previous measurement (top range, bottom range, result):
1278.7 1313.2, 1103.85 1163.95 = 1.53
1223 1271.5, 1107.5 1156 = 1.50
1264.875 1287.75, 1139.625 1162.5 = 1.46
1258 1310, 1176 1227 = 1.14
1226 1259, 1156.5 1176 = 1.31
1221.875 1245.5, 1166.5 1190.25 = 1.22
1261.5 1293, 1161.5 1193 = 1.23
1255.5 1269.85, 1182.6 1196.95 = 1.12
